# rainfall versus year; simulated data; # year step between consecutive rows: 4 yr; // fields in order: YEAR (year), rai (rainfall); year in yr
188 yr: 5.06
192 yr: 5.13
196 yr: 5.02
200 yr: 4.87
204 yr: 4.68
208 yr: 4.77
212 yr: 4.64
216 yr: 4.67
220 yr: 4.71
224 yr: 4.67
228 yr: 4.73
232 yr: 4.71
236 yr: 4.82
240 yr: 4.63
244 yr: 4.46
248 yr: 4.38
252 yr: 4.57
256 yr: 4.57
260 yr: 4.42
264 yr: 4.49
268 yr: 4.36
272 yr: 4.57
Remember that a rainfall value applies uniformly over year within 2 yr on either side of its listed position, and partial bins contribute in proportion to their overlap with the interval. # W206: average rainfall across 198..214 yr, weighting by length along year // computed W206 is 4.74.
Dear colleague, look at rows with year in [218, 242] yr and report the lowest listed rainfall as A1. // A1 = 4.63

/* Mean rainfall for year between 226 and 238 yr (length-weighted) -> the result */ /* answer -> 4.75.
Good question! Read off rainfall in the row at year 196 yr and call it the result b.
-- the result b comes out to 5.02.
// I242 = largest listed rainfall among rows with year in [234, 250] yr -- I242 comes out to 4.82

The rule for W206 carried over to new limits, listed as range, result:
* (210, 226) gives 4.67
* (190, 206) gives 4.92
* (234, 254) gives 4.57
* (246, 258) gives 4.51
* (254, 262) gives 4.5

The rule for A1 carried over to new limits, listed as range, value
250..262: 4.42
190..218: 4.64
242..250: 4.38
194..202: 4.87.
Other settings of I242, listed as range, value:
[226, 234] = 4.73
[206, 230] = 4.77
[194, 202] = 5.02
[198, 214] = 4.87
